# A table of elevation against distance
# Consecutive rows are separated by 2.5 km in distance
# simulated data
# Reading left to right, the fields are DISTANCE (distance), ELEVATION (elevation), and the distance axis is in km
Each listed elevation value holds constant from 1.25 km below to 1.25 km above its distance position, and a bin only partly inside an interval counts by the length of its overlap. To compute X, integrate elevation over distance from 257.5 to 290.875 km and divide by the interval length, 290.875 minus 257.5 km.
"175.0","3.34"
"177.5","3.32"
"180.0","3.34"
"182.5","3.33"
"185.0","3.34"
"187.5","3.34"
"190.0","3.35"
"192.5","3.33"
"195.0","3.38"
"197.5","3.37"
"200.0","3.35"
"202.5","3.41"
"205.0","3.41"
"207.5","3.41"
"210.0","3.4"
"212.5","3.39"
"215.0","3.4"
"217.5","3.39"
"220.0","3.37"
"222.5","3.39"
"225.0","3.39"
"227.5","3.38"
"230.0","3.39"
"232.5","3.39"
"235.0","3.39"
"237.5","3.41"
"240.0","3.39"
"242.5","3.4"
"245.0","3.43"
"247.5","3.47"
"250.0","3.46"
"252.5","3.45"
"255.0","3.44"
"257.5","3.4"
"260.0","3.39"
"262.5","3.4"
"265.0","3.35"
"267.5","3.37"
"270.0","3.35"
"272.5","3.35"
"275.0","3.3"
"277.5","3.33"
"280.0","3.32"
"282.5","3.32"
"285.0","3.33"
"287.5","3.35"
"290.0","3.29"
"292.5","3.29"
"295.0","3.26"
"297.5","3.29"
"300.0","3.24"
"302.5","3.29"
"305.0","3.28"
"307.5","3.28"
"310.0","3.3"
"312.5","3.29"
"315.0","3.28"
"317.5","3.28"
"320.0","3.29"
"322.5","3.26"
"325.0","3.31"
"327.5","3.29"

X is 3.35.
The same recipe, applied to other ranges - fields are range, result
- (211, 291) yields 3.38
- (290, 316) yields 3.28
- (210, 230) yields 3.39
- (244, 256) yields 3.45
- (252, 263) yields 3.41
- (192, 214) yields 3.39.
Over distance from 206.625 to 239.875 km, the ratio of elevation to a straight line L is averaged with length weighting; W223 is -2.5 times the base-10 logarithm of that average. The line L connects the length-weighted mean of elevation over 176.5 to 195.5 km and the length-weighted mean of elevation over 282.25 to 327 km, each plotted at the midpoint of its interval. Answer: -0.02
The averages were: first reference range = 3.34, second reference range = 3.29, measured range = 3.39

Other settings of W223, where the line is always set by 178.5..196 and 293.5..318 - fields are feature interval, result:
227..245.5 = -0.026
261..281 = -0.016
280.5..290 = -0.012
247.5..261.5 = -0.040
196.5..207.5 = -0.017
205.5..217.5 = -0.022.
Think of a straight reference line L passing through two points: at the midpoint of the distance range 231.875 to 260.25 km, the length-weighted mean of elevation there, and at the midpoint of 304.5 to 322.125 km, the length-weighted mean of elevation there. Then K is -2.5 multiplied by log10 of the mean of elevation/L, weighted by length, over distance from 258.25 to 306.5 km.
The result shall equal 0.01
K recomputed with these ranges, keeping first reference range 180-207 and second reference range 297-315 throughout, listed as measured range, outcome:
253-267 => -0.03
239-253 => -0.04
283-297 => 0.00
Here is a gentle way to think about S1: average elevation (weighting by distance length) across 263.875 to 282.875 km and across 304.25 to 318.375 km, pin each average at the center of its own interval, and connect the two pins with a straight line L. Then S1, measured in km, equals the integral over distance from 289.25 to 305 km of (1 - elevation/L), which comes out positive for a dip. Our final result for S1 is 0.1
